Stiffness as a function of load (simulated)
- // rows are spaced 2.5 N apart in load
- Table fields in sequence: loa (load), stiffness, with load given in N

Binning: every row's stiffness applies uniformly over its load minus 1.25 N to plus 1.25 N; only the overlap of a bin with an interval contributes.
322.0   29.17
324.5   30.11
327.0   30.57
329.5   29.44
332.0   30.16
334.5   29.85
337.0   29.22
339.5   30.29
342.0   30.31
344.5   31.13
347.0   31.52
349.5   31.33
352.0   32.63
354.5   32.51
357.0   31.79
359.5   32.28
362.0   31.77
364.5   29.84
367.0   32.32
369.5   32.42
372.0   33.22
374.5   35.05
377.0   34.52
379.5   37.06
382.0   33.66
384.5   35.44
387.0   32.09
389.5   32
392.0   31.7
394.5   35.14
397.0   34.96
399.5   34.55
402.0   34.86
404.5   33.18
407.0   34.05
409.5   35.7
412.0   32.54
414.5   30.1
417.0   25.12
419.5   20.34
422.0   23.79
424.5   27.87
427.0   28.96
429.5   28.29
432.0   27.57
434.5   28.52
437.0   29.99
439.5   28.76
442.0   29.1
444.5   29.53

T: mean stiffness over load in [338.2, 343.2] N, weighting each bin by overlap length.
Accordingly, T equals 30.3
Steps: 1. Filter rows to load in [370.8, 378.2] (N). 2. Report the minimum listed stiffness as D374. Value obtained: 33.22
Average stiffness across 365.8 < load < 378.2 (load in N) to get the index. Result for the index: 33.5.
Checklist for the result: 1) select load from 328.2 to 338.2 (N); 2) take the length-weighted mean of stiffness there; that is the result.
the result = 29.7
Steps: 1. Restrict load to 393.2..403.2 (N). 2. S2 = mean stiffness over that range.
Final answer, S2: 34.9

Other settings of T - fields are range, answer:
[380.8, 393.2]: 33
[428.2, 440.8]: 28.6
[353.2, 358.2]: 32.2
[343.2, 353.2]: 31.6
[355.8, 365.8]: 31.4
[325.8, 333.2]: 30.1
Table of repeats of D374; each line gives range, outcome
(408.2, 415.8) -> 30.1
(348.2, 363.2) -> 31.33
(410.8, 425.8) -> 20.34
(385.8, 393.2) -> 31.7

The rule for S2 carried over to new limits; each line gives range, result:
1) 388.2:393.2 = 31.9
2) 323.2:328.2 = 30.3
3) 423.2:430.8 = 28.3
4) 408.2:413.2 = 34.1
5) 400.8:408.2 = 34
